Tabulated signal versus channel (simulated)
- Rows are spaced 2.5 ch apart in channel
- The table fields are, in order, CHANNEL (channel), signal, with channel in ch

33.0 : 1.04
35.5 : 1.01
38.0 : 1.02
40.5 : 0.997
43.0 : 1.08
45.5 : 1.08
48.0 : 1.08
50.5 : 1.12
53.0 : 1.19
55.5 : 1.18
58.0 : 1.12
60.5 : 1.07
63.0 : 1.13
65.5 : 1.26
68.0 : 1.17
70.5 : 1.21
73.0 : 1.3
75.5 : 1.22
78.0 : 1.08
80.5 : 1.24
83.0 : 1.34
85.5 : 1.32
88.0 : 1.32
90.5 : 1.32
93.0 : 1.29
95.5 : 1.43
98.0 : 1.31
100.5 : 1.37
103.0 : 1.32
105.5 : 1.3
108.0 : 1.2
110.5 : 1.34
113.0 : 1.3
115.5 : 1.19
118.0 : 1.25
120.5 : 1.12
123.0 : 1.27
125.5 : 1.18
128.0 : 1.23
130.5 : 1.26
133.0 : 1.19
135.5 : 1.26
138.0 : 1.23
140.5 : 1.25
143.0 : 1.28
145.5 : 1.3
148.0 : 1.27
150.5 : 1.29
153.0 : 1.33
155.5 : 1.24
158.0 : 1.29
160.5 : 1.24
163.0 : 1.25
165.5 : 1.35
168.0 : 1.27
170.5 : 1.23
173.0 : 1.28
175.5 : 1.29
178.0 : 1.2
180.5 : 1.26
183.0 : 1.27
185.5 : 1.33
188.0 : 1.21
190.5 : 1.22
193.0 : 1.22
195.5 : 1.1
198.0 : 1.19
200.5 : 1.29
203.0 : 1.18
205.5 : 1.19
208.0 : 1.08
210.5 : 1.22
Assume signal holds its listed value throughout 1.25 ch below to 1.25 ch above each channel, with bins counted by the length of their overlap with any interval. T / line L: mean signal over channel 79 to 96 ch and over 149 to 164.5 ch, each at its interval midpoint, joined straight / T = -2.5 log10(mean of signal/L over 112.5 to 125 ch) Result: 0.07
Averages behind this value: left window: 1.31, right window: 1.27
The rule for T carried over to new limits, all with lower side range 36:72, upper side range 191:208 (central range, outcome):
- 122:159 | -0.087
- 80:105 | -0.167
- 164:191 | -0.078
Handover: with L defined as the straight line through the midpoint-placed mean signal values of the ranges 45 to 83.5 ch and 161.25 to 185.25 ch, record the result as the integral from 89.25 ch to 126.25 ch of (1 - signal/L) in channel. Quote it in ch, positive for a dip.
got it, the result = -2.1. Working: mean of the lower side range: 1.17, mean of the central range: 1.28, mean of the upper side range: 1.27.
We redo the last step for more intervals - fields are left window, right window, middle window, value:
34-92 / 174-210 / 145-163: -1.1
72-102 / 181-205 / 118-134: 0.7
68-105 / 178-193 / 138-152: -0.1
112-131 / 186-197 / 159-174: -0.8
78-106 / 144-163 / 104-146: 1.6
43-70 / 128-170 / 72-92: -1.6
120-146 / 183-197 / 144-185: -1.6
